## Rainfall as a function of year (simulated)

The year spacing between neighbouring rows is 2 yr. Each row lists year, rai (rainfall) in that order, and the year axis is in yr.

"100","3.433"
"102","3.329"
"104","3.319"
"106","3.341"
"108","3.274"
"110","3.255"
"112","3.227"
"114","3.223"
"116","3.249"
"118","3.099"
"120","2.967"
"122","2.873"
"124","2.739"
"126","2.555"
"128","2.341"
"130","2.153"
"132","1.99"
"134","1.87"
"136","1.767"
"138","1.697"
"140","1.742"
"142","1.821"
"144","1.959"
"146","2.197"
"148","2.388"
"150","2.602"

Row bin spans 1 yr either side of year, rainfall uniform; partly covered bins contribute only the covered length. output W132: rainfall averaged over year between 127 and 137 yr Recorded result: 2.02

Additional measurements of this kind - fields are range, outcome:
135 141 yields 1.74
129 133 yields 2.07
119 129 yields 2.7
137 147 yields 1.88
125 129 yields 2.45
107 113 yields 3.25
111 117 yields 3.23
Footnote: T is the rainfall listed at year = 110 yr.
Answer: 3.255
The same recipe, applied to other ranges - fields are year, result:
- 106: 3.341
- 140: 1.742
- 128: 2.341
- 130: 2.153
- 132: 1.99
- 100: 3.433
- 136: 1.767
